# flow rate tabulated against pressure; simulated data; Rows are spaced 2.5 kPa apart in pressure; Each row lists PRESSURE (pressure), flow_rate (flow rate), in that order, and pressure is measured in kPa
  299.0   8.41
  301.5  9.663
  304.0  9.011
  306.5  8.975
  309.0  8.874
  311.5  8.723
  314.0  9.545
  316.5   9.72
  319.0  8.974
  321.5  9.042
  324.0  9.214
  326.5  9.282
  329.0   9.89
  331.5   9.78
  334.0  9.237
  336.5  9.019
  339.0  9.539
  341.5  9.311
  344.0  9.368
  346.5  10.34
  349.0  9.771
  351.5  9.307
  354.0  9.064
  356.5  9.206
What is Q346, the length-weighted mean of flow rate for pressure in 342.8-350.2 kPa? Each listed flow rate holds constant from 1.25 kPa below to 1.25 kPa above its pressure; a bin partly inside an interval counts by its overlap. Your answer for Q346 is 9.83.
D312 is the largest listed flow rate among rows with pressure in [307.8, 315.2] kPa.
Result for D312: 9.545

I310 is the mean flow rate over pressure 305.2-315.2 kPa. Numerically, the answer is 9.03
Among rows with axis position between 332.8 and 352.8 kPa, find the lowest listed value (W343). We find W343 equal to 9.019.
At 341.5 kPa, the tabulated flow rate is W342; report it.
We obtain 9.311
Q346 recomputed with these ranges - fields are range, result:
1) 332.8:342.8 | 9.28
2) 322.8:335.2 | 9.48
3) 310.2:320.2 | 9.24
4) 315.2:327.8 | 9.25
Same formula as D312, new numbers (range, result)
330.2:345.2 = 9.78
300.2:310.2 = 9.663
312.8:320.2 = 9.72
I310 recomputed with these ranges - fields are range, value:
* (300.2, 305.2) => 9.33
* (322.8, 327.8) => 9.25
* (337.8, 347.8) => 9.64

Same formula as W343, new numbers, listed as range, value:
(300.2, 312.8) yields 8.723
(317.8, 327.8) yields 8.974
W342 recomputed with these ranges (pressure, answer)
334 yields 9.237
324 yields 9.214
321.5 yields 9.042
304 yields 9.011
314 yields 9.545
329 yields 9.89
